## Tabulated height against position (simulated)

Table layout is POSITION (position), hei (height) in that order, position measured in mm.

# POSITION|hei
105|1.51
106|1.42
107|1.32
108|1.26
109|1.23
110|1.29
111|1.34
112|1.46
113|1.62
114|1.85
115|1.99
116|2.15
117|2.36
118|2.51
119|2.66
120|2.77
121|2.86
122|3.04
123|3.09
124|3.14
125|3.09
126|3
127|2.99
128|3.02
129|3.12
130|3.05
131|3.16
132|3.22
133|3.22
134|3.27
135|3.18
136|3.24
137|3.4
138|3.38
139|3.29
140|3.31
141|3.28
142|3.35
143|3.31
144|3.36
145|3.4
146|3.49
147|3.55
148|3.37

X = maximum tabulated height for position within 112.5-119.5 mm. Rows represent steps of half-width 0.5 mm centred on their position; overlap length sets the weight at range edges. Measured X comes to 2.66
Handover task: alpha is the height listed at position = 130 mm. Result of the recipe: 3.05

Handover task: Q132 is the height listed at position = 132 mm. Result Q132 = 3.22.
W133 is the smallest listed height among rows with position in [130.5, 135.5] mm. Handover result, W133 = 3.16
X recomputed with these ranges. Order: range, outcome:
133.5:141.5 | 3.4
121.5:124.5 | 3.14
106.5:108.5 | 1.32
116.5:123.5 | 3.09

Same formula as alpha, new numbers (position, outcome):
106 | 1.42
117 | 2.36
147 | 3.55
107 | 1.32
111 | 1.34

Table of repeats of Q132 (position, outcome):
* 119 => 2.66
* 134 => 3.27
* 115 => 1.99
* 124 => 3.14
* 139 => 3.29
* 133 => 3.22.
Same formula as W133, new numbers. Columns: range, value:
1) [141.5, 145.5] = 3.31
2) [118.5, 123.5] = 2.66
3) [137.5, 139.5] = 3.29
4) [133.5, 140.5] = 3.18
